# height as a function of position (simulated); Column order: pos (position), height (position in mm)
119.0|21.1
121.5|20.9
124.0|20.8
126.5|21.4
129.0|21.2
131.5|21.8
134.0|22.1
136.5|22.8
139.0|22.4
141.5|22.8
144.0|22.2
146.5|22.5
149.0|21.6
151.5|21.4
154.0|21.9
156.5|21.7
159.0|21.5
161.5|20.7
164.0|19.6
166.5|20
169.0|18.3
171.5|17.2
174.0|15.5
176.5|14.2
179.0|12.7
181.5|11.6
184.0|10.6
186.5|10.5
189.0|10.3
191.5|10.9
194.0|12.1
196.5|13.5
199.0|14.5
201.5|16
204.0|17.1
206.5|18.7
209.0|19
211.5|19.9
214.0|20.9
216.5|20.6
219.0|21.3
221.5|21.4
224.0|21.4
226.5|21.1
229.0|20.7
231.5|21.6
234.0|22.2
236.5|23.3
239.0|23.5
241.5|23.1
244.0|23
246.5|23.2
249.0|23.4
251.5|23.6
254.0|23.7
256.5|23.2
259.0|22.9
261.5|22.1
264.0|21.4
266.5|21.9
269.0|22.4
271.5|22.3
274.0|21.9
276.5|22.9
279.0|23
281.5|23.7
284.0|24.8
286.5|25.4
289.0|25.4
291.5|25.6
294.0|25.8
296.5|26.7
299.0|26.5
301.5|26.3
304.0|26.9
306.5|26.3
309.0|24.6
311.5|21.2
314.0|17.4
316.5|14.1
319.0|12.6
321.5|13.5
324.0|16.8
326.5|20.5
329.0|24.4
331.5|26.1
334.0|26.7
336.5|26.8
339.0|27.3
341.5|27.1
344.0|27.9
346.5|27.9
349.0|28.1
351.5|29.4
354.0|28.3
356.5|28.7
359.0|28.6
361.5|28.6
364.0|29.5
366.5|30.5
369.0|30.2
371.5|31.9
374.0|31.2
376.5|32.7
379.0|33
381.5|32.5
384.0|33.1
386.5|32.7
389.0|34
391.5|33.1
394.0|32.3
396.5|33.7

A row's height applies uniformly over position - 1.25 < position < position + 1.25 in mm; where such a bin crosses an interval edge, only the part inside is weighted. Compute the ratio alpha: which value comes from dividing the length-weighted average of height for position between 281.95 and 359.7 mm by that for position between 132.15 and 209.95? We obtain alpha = 1.38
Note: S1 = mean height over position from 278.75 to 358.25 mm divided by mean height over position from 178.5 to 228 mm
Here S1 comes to 1.5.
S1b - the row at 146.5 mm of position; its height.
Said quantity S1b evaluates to 22.5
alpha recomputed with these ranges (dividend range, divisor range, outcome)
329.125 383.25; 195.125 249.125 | 1.43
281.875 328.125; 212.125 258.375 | 1.00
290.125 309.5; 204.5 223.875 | 1.29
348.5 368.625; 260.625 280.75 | 1.30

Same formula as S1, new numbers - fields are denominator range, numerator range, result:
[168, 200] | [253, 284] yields 1.72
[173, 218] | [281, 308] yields 1.73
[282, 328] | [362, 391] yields 1.43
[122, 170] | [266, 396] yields 1.23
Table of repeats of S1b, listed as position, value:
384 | 33.1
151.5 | 21.4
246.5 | 23.2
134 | 22.1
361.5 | 28.6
